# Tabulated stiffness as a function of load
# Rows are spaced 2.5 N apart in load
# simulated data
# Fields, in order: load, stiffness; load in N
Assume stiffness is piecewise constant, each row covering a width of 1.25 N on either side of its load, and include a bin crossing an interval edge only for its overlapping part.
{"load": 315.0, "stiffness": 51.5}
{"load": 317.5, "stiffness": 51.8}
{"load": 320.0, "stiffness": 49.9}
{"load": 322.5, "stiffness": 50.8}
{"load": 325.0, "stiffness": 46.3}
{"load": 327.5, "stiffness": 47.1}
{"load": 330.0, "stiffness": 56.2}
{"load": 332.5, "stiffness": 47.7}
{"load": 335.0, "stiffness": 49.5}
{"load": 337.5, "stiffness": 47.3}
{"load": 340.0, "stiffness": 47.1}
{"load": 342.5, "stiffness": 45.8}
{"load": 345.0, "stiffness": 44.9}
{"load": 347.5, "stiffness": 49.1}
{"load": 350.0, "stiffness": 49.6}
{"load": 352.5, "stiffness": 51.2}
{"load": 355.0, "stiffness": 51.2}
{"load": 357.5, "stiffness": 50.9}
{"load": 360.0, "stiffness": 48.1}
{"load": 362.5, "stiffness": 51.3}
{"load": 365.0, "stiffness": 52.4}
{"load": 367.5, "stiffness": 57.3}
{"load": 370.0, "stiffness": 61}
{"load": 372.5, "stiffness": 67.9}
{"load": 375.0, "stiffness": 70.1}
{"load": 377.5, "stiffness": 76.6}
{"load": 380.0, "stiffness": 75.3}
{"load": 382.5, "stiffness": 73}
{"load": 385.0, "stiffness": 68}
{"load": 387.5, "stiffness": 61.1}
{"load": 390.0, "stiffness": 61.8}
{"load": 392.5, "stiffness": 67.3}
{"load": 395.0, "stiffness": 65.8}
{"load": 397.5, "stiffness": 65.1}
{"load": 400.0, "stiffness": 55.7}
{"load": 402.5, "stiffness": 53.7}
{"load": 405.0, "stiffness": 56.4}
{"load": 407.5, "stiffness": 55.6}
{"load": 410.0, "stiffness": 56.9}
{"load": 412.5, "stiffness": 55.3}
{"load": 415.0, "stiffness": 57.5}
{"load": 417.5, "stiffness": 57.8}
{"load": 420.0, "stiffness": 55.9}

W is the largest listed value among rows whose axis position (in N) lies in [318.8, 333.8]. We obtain 56.2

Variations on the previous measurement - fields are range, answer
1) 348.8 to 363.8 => 51.3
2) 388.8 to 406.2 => 67.3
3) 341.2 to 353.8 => 51.2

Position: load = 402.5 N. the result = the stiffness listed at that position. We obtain 53.7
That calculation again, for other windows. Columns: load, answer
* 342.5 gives 45.8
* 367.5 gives 57.3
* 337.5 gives 47.3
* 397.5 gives 65.1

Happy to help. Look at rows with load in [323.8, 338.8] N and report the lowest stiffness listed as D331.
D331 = 46.3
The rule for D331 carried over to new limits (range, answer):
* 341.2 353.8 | 44.9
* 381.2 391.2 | 61.1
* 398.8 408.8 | 53.7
